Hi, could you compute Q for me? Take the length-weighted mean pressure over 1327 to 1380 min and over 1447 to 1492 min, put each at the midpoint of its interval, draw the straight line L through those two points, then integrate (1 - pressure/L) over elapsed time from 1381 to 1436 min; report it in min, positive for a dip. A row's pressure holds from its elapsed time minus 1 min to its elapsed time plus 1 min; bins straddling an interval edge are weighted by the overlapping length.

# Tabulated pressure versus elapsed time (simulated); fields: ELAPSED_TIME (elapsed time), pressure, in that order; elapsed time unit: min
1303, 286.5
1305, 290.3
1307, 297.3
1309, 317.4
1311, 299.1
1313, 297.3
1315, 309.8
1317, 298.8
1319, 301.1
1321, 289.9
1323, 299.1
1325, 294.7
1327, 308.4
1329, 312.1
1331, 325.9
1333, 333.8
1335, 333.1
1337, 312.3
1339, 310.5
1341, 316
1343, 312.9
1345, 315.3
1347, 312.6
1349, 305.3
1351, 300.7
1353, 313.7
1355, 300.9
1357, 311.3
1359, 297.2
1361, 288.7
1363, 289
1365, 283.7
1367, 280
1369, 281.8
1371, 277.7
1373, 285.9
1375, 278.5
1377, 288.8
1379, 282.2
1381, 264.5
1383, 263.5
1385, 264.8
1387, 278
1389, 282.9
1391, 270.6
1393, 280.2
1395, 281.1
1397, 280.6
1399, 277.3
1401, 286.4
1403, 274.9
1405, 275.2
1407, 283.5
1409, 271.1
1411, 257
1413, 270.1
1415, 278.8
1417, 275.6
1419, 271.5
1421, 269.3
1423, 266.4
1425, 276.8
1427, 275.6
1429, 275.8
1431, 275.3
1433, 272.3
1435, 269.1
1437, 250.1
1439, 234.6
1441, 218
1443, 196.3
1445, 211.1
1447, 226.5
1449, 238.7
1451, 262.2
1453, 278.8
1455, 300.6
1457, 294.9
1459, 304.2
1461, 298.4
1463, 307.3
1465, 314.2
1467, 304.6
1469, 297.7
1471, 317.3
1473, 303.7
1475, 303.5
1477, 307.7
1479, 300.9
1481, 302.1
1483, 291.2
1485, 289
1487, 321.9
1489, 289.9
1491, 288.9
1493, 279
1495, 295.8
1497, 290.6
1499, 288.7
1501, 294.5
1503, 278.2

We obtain 4.52 min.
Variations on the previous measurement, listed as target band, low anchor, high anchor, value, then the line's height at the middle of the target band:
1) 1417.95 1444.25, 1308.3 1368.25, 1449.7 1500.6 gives 3.72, 300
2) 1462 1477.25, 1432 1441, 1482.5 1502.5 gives -1.70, 276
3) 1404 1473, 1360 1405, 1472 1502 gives 4.03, 288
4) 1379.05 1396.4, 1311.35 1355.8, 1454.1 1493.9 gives 1.82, 306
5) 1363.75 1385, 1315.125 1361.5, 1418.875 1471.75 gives 1.27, 296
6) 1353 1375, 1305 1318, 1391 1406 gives -0.16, 288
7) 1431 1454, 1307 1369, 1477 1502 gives 4.25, 298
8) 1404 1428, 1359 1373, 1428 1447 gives -1.55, 256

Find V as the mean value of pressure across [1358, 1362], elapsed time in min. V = 293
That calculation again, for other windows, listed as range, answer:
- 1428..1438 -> 269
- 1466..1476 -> 305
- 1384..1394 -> 275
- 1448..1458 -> 275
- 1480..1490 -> 299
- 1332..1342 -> 321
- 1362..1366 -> 286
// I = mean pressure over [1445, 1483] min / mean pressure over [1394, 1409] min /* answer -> 1.04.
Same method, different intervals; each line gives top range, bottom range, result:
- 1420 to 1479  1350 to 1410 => 0.97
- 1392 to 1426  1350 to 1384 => 0.96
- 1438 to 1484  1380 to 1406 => 1.01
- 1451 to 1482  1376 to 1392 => 1.10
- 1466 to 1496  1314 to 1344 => 0.96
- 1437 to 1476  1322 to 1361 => 0.88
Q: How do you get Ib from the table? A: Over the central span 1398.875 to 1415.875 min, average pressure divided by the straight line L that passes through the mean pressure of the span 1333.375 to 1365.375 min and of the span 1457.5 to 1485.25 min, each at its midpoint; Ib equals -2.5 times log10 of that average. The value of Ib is 0.11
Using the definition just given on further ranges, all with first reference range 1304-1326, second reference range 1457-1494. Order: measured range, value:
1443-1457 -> 0.192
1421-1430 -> 0.104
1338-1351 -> -0.041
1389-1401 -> 0.079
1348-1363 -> -0.006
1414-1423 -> 0.104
